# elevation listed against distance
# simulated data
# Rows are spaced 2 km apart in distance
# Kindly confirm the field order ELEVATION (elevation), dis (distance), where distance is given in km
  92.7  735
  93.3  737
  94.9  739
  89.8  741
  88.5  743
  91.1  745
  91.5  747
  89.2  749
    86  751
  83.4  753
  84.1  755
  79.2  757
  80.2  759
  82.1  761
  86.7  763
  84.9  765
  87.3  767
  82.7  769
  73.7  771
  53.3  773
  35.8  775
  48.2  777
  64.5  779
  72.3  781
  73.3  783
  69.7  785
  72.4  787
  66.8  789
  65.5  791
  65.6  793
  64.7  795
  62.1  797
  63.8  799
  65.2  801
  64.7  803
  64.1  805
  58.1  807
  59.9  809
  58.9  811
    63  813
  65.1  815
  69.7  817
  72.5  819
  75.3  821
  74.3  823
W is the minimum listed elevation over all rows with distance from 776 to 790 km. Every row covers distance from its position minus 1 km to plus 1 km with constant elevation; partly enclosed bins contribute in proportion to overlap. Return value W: 48.2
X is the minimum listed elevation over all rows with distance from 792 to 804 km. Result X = 62.1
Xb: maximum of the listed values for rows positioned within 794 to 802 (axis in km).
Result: 65.2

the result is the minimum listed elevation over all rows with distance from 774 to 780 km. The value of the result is 35.8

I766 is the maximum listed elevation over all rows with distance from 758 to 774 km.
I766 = 87.3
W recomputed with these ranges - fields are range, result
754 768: 79.2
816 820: 69.7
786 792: 65.5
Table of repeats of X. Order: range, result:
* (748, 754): 83.4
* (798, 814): 58.1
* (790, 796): 64.7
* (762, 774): 53.3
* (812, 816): 63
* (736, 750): 88.5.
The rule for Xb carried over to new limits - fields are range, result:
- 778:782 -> 72.3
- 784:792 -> 72.4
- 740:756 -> 91.5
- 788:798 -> 66.8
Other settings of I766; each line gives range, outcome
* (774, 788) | 73.3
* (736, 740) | 94.9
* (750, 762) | 86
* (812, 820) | 72.5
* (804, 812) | 64.1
